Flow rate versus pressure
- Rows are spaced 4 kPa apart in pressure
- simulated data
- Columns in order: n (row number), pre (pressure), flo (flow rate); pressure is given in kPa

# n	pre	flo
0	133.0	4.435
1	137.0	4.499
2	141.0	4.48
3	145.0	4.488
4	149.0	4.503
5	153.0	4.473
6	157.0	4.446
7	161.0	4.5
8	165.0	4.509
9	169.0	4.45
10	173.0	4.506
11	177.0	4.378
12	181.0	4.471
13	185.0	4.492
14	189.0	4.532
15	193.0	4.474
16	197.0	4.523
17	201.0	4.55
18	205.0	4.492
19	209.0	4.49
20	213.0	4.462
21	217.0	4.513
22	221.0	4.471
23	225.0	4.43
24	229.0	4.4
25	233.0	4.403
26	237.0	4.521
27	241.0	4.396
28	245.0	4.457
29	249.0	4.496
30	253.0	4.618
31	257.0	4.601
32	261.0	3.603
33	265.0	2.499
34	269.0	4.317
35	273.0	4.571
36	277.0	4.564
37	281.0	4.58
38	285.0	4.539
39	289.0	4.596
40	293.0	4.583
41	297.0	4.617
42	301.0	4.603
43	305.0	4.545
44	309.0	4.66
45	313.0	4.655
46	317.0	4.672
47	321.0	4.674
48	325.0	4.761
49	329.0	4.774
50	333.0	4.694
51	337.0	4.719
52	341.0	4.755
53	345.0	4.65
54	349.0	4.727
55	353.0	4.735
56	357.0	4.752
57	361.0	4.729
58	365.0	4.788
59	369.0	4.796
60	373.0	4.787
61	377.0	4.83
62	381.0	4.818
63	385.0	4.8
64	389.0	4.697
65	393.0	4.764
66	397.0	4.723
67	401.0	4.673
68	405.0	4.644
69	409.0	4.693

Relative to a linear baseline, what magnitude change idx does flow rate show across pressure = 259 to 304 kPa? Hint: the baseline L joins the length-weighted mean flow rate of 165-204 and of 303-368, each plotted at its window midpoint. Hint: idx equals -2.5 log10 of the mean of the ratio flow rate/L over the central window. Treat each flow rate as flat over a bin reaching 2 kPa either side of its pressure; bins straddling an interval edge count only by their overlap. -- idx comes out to 0.08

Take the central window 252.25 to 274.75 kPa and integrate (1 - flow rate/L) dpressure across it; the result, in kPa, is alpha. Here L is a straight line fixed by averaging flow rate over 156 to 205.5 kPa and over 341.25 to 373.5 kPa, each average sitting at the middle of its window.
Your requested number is 3.0 kPa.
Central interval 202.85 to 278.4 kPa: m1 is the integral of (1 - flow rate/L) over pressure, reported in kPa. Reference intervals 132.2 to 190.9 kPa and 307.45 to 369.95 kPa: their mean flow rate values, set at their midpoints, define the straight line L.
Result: 4.2 kPa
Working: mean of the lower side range 4.48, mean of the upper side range 4.72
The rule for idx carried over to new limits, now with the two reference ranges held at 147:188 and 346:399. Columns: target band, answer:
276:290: 0.02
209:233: 0.02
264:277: 0.15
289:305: 0.01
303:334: 0.00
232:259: 0.02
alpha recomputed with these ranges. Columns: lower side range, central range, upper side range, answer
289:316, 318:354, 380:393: -0.35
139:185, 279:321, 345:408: 0.37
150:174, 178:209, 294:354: 0.13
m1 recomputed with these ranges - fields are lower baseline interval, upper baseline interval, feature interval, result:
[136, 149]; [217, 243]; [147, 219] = -0.3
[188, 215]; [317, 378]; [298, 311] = 0.2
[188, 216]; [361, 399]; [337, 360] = 0.0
